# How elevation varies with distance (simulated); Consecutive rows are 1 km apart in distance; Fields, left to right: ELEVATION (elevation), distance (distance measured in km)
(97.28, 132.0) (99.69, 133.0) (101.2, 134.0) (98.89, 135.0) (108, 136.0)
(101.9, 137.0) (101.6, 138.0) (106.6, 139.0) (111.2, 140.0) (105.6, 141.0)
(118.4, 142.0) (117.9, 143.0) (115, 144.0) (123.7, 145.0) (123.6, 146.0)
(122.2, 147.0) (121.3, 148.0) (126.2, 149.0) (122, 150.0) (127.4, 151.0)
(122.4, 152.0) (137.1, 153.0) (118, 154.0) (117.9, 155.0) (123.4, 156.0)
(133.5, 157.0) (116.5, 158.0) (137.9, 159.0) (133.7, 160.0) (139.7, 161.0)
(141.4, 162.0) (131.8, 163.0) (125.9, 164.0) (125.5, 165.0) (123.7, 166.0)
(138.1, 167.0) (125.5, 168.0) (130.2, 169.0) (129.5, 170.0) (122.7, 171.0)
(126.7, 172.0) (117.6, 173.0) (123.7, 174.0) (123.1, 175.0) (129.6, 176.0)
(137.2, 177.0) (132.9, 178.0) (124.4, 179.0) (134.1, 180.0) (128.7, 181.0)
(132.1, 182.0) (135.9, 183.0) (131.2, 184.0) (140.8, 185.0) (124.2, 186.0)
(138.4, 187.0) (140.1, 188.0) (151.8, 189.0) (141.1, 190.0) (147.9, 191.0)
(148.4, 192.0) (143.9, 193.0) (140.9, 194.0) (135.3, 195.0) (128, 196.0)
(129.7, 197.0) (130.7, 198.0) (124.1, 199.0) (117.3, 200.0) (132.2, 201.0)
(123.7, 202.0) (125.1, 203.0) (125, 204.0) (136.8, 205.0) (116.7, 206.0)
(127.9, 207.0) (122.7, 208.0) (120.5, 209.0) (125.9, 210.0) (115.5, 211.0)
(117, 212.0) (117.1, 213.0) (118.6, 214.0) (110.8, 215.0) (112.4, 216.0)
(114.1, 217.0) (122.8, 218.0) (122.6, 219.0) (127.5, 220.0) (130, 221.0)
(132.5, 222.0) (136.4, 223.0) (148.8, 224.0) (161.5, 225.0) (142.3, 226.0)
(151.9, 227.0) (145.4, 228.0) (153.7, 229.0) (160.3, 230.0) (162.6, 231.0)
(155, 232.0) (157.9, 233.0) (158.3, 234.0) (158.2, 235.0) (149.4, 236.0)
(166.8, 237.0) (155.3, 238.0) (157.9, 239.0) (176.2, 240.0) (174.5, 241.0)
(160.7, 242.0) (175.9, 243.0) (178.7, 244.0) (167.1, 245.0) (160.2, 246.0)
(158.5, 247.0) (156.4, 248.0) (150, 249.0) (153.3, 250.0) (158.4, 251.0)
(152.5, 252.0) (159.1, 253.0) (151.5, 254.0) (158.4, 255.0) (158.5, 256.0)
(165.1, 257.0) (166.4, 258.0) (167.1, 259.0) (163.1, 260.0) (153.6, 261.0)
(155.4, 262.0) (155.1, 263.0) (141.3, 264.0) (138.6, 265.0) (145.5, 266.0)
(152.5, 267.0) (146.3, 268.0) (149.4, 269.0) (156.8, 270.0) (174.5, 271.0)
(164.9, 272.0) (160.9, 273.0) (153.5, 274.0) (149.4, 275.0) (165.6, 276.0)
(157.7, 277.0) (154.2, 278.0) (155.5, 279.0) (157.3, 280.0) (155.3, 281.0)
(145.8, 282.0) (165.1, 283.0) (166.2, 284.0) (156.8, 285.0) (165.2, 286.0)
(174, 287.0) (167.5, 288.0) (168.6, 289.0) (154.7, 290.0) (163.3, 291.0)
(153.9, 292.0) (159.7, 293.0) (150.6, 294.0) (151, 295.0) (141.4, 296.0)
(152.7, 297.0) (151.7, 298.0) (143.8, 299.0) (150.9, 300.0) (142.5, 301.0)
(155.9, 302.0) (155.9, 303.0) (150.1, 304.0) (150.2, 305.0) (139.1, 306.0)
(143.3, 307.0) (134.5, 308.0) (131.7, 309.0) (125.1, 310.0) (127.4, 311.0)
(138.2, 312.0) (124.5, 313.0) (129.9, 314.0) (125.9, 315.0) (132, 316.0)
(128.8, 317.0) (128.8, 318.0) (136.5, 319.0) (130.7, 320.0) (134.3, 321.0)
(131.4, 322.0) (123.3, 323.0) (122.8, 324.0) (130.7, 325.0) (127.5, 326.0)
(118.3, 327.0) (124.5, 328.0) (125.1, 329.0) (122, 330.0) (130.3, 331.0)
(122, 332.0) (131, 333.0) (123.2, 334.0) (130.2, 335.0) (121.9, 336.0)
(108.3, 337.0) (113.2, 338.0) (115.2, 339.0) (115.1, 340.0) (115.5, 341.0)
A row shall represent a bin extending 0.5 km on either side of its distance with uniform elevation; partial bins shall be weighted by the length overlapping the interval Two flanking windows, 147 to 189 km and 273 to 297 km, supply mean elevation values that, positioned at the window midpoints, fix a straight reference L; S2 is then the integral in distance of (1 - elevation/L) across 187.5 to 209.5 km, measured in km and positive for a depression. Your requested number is 0.7 km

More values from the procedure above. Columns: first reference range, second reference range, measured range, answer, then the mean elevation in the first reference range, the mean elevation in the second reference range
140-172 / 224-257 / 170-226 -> 4.8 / 126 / 159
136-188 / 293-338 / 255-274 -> -3.6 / 125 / 134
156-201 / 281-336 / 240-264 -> -4.2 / 132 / 141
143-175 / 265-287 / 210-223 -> 1.9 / 126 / 157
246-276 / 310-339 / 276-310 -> -2.9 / 156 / 126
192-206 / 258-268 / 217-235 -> -0.6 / 130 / 153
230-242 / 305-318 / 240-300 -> -4.1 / 161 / 132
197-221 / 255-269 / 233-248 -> -2.4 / 122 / 154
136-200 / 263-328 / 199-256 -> -2.8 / 128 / 146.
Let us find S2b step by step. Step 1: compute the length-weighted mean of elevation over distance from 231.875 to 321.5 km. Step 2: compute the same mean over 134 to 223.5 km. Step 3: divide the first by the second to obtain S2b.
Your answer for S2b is 1.21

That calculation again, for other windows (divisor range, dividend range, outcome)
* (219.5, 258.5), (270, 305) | 1.00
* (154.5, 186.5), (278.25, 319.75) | 1.14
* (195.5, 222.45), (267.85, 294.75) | 1.29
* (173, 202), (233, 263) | 1.21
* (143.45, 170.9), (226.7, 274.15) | 1.25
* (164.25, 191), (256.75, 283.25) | 1.19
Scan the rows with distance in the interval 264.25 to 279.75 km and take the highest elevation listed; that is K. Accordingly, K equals 174.5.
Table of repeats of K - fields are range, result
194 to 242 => 176.2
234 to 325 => 178.7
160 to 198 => 151.8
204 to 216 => 136.8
